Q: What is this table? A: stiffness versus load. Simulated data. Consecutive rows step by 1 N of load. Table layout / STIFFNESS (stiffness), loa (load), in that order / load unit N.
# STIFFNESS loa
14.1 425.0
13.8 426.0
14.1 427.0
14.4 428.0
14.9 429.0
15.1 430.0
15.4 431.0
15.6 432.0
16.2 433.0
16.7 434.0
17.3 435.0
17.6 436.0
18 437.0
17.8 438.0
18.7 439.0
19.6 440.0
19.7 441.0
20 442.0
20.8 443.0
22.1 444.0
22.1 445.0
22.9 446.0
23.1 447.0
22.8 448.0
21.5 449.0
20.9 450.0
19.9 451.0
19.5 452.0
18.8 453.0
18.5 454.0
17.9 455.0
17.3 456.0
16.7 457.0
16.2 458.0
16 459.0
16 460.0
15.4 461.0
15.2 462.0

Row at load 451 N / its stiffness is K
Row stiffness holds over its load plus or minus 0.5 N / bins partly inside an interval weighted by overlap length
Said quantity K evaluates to 19.9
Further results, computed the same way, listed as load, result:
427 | 14.1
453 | 18.8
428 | 14.4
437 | 18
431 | 15.4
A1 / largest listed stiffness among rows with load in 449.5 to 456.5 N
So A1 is 20.9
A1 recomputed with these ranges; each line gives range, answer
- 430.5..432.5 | 15.6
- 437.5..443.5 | 20.8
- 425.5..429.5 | 14.9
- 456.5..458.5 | 16.7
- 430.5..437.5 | 18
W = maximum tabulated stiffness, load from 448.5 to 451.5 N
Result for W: 21.5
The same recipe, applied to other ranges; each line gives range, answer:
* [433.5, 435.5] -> 17.3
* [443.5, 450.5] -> 23.1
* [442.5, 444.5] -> 22.1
